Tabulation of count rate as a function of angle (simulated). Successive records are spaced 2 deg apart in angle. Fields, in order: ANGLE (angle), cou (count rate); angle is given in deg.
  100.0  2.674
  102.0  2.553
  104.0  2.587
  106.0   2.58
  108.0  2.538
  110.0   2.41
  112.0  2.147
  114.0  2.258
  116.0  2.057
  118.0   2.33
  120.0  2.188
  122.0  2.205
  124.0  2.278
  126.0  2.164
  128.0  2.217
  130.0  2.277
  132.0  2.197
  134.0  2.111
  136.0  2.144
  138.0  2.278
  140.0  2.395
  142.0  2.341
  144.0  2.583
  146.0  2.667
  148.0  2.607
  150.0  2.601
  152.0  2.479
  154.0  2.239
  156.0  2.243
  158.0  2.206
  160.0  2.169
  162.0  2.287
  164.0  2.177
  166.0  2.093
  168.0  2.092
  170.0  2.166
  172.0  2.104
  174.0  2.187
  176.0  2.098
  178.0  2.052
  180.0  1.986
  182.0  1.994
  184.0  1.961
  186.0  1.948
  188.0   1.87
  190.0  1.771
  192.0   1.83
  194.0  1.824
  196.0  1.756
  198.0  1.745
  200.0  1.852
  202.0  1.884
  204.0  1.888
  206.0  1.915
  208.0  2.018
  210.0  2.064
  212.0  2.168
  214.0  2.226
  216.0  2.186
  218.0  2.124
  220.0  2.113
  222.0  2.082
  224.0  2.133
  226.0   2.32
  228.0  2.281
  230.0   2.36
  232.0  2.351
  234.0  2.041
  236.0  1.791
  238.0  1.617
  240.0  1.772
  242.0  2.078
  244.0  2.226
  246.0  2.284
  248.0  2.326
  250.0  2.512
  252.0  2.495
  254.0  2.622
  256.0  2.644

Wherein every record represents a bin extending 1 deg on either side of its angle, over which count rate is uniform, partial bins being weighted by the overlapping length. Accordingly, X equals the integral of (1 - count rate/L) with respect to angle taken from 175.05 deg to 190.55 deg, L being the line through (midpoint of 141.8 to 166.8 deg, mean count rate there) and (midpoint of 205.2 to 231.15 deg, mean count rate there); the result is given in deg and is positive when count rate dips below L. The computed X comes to 2.1 deg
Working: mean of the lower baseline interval 2.36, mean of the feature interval 1.97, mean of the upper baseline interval 2.16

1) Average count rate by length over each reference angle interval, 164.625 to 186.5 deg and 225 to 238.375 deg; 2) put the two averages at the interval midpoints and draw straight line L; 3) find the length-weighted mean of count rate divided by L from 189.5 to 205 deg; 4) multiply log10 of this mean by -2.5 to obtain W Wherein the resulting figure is 0.15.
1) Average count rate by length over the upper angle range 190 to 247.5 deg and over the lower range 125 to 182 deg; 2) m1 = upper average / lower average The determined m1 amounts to 0.90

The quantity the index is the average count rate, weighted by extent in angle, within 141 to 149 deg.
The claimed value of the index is 2.55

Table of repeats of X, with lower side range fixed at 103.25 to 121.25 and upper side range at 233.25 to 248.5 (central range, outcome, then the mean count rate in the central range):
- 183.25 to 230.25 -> 1.9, 2.01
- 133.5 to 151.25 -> -1.3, 2.42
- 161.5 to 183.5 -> 0.8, 2.1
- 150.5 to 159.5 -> -0.3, 2.3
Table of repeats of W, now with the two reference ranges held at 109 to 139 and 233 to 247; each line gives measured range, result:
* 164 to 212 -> 0.06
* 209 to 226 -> -0.07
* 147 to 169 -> -0.07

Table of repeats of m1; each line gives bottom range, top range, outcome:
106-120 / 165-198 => 0.86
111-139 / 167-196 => 0.90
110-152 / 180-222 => 0.85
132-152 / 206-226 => 0.88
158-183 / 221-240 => 0.99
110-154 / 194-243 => 0.88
